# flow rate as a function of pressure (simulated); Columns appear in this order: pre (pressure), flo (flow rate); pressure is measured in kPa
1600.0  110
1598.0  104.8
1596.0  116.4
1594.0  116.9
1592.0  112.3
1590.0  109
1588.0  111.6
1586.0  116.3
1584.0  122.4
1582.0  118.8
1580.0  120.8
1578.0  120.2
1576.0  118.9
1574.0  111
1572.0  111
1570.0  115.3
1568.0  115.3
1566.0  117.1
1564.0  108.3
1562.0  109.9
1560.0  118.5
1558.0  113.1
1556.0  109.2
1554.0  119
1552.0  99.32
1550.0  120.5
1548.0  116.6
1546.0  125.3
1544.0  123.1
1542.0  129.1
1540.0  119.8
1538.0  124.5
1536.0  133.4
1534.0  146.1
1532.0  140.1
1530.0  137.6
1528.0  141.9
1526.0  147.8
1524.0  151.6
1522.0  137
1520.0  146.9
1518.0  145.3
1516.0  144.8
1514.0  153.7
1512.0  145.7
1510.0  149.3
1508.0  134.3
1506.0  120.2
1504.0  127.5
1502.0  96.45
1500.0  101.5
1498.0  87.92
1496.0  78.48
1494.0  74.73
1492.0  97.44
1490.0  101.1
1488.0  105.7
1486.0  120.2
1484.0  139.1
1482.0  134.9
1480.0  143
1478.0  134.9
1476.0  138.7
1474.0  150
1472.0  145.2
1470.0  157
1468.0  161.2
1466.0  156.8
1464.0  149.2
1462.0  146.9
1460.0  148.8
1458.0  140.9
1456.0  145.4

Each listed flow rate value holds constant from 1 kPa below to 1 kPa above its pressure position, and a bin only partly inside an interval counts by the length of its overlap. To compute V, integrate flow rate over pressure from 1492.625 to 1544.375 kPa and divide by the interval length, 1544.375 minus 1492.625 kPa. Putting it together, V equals 128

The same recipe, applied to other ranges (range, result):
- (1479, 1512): 114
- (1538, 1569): 117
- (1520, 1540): 139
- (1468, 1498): 123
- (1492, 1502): 87.9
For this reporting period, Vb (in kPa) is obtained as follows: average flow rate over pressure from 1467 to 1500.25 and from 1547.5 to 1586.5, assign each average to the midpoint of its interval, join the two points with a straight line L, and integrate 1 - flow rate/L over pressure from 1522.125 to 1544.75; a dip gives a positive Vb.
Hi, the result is -3.5 kPa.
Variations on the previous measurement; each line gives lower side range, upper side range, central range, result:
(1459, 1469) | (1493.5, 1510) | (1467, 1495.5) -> 1.0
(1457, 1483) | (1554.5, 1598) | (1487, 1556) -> 3.5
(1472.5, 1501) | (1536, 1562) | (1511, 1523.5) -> -3.1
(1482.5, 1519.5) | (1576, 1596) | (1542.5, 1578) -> 0.6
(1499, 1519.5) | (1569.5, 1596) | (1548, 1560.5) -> 0.9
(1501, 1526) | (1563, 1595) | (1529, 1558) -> 0.8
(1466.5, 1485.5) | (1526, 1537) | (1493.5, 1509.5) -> 4.2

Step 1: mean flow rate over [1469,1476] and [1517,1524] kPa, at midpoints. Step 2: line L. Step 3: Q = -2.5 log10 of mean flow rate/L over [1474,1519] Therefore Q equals 0.20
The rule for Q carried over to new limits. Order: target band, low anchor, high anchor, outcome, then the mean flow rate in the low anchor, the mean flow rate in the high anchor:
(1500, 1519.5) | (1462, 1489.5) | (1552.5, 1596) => -0.02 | 141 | 115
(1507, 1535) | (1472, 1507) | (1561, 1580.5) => -0.24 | 116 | 115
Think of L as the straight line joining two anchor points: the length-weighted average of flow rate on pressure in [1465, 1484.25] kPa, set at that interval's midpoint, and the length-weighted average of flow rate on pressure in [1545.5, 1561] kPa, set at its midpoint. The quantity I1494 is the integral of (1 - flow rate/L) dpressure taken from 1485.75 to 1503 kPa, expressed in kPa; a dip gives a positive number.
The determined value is 5.4 kPa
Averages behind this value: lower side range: 146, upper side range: 115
